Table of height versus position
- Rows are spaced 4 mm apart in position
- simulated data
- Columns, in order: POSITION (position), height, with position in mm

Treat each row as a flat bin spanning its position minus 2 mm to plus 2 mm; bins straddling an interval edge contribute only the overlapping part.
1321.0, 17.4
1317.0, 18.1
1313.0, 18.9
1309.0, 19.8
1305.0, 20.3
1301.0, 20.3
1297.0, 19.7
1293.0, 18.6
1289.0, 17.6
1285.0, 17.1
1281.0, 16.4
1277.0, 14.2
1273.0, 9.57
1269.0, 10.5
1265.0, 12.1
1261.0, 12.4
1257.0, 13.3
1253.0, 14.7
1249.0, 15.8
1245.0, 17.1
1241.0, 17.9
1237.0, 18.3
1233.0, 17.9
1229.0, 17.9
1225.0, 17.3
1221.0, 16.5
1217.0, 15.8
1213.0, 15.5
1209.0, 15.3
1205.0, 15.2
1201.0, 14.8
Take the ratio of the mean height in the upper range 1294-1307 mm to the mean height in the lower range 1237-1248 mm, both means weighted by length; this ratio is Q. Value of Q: 1.1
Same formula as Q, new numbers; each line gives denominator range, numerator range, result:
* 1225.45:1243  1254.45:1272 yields 0.67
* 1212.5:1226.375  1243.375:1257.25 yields 0.95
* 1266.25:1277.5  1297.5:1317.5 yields 1.77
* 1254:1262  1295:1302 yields 1.52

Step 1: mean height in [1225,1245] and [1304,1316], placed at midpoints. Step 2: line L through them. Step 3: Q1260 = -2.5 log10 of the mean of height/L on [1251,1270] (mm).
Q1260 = 0.40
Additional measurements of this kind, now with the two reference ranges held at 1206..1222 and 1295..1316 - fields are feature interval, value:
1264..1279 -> 0.495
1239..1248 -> -0.020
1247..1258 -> 0.181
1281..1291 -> 0.102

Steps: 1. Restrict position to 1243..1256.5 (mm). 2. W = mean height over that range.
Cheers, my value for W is 15.6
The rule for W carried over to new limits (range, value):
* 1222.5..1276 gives 15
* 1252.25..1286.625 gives 13.3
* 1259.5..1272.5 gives 11.4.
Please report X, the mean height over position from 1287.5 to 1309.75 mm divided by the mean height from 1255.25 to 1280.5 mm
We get 1.58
